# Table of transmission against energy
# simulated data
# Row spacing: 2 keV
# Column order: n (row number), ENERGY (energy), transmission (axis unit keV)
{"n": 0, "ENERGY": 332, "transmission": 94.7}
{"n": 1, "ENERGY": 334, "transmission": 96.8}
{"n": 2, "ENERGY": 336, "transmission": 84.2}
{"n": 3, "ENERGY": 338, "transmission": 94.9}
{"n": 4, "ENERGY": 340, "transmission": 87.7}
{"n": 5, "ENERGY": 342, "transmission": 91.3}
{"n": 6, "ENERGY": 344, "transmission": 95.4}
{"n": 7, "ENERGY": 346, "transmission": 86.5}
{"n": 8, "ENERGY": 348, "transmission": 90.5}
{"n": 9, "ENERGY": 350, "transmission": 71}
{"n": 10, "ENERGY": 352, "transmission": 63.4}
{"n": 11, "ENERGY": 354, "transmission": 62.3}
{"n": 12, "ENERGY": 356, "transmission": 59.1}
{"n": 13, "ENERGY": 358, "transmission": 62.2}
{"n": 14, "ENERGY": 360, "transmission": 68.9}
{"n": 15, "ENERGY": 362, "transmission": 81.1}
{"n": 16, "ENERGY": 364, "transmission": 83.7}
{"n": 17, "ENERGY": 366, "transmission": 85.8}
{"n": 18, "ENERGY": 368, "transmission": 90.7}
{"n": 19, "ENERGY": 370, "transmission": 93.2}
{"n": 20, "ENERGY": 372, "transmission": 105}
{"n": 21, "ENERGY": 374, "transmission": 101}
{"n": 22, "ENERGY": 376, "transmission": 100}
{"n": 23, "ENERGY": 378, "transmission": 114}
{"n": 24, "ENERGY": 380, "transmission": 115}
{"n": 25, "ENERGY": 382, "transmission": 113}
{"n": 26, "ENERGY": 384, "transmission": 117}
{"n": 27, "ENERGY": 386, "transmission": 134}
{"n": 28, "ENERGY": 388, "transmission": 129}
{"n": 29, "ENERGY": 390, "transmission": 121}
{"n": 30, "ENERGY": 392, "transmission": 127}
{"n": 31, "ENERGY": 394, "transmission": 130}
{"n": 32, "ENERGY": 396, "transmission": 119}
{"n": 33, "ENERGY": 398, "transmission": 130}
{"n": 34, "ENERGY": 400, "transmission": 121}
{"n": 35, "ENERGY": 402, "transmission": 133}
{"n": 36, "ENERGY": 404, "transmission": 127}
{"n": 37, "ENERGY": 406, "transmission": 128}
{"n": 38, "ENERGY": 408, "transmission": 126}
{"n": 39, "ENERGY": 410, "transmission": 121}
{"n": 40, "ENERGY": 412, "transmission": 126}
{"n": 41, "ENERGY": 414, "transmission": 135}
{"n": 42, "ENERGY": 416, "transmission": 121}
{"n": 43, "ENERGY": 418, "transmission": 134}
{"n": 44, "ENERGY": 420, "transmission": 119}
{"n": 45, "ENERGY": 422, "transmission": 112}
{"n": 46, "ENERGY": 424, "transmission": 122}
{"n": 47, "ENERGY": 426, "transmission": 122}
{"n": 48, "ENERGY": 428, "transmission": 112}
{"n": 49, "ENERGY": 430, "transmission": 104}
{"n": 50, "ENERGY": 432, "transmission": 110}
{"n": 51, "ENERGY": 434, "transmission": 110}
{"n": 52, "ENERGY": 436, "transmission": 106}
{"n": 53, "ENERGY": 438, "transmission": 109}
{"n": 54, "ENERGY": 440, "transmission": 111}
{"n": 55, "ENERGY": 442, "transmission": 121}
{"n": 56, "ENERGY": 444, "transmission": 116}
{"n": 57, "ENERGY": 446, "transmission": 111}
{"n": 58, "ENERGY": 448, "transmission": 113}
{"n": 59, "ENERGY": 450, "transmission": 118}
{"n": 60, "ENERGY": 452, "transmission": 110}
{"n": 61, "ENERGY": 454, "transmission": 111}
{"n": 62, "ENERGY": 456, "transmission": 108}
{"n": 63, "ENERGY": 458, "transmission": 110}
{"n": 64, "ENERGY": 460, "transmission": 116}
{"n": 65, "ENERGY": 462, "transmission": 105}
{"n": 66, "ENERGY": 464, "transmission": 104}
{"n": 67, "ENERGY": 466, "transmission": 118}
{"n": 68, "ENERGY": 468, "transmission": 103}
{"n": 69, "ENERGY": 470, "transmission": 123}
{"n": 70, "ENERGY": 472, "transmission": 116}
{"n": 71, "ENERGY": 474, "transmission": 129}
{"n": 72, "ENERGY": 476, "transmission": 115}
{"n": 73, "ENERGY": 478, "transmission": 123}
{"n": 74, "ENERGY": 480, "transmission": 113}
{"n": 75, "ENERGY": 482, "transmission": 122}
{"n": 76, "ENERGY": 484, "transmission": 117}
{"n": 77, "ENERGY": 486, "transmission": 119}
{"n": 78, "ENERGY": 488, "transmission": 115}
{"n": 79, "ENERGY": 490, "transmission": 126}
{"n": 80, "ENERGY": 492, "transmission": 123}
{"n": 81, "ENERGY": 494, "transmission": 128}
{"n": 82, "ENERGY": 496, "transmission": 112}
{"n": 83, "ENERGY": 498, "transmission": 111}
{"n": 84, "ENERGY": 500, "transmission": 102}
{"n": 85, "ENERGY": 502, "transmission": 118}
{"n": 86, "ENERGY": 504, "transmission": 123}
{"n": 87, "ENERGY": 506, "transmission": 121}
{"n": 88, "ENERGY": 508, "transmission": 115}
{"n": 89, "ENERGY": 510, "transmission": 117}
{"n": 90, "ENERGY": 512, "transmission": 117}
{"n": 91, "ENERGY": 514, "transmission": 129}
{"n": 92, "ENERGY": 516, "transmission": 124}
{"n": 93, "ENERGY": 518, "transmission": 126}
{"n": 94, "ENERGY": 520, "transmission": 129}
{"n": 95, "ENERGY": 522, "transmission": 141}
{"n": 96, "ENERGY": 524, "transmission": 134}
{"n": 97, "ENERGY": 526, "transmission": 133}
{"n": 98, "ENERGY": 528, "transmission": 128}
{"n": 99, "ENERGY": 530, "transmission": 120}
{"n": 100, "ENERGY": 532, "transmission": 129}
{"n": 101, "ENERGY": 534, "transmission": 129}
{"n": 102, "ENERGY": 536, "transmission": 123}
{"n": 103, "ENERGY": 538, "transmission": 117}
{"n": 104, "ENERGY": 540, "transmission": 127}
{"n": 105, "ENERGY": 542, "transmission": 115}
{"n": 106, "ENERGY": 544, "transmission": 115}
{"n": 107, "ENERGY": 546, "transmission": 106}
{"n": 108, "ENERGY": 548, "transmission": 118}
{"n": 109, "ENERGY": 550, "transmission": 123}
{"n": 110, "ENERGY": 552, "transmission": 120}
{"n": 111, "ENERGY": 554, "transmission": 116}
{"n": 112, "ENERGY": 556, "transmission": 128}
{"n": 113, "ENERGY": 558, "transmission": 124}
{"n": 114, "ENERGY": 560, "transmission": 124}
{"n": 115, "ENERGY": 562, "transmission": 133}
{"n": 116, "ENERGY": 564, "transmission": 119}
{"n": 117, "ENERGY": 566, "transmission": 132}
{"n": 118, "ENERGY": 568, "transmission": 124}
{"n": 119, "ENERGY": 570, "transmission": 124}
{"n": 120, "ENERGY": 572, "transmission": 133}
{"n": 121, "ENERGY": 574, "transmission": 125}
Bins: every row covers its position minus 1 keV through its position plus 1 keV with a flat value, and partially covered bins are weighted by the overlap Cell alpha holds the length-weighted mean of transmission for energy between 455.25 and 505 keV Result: 116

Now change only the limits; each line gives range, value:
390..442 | 121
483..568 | 122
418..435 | 115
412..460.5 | 115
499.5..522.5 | 122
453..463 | 110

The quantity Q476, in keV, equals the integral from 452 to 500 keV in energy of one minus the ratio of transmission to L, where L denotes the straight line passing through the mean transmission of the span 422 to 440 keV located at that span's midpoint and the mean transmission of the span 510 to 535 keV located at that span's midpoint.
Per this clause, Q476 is 1.7 keV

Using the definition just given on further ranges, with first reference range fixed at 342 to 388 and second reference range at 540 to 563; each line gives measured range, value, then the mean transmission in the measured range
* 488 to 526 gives -2.85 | 122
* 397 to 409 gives -3.72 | 128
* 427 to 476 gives -3.46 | 112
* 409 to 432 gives -4.66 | 120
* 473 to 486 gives -1.25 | 120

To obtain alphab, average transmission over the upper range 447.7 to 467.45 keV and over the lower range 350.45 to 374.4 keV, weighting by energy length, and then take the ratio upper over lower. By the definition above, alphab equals 1.4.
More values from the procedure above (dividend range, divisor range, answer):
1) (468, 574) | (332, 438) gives 1.16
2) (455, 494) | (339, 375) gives 1.42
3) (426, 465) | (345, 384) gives 1.27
